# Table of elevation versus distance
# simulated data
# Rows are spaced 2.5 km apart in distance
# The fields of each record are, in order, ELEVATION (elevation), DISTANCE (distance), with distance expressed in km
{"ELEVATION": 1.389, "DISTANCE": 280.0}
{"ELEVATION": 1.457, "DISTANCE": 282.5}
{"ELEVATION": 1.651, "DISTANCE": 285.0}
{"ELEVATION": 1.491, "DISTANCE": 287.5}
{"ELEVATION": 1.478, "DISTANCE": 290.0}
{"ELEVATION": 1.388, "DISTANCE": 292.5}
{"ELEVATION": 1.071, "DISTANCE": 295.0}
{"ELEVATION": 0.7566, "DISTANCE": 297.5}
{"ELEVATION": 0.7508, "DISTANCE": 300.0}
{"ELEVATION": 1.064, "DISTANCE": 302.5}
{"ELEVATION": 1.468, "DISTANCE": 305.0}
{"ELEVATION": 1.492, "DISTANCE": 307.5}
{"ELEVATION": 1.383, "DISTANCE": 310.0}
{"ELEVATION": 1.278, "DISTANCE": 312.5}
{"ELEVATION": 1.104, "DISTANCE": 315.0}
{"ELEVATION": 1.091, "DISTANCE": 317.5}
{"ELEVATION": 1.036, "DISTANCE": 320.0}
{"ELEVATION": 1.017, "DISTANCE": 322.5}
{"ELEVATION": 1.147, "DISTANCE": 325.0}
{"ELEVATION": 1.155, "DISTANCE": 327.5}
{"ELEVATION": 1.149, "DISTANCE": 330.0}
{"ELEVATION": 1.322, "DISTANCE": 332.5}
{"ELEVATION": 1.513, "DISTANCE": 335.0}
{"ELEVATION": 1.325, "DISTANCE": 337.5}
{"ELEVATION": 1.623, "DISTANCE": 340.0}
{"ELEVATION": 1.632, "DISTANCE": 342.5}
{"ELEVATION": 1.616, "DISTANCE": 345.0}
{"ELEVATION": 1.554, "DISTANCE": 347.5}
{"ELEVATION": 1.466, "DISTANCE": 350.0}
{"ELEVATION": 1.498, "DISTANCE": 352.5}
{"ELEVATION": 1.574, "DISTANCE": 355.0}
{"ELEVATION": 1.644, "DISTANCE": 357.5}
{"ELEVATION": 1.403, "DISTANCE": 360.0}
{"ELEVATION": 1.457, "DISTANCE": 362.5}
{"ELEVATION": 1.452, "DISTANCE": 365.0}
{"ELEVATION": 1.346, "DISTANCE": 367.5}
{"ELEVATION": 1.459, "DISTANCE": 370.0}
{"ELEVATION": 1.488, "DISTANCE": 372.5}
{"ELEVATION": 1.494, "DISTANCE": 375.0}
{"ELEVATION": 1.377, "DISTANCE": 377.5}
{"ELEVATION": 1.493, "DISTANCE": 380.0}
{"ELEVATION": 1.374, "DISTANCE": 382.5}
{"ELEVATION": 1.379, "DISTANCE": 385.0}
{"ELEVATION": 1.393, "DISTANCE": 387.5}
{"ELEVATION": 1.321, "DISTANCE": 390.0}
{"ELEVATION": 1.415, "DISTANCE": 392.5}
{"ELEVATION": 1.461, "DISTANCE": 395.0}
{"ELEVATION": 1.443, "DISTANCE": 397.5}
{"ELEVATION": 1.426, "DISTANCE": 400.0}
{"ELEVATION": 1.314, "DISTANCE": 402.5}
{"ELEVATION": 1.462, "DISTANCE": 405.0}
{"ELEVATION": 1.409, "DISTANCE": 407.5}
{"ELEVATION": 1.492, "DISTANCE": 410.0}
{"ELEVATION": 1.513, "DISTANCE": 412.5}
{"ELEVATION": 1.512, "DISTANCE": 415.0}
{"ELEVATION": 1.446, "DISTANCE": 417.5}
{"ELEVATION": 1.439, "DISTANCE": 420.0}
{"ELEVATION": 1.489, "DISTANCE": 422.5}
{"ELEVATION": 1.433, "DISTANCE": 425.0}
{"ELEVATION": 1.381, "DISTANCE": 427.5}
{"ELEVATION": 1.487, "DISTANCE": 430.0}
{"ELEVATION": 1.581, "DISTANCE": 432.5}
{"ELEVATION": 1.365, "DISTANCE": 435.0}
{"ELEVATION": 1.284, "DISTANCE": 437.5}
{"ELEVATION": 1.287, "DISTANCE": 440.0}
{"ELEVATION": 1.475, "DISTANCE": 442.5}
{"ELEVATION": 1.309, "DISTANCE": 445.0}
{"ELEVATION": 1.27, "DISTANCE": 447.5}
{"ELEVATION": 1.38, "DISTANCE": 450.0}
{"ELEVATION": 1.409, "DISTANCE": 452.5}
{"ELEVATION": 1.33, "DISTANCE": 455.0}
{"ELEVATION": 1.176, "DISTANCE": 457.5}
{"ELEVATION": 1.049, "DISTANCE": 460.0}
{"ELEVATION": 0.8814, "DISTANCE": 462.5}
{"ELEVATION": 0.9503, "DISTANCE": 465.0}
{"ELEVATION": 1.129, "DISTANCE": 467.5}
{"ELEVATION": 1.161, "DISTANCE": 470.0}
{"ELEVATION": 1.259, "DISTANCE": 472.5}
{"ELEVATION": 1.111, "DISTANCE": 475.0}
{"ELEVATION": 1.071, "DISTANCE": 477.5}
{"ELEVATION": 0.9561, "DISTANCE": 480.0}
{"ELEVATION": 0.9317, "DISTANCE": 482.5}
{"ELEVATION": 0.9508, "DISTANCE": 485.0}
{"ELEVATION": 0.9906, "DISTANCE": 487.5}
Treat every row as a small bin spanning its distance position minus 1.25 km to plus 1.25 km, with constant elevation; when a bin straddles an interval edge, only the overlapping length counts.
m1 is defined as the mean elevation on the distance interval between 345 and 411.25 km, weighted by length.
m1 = 1.45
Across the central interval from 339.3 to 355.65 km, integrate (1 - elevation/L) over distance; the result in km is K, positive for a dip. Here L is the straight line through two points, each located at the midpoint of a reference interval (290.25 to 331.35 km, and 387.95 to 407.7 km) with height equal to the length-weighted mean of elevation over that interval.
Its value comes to -3.94 km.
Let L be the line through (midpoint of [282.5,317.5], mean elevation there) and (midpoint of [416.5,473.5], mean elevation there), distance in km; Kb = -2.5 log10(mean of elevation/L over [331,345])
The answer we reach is -0.17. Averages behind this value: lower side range 1.26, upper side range 1.3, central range 1.49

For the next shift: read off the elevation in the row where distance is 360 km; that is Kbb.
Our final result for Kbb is 1.403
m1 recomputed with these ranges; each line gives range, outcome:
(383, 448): 1.42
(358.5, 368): 1.43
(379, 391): 1.39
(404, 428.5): 1.46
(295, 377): 1.33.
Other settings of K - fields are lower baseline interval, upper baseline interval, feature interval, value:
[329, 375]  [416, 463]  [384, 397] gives 0.2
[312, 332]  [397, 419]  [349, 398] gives -5.0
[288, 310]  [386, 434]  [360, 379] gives -1.1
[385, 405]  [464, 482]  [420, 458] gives -5.0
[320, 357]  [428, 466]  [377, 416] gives -2.6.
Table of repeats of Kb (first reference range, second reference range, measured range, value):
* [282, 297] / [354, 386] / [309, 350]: 0.09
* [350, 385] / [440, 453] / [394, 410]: -0.01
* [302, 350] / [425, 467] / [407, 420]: -0.14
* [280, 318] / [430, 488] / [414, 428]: -0.20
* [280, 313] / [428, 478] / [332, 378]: -0.17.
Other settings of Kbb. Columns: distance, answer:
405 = 1.462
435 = 1.365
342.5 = 1.632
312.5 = 1.278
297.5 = 0.7566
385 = 1.379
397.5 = 1.443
